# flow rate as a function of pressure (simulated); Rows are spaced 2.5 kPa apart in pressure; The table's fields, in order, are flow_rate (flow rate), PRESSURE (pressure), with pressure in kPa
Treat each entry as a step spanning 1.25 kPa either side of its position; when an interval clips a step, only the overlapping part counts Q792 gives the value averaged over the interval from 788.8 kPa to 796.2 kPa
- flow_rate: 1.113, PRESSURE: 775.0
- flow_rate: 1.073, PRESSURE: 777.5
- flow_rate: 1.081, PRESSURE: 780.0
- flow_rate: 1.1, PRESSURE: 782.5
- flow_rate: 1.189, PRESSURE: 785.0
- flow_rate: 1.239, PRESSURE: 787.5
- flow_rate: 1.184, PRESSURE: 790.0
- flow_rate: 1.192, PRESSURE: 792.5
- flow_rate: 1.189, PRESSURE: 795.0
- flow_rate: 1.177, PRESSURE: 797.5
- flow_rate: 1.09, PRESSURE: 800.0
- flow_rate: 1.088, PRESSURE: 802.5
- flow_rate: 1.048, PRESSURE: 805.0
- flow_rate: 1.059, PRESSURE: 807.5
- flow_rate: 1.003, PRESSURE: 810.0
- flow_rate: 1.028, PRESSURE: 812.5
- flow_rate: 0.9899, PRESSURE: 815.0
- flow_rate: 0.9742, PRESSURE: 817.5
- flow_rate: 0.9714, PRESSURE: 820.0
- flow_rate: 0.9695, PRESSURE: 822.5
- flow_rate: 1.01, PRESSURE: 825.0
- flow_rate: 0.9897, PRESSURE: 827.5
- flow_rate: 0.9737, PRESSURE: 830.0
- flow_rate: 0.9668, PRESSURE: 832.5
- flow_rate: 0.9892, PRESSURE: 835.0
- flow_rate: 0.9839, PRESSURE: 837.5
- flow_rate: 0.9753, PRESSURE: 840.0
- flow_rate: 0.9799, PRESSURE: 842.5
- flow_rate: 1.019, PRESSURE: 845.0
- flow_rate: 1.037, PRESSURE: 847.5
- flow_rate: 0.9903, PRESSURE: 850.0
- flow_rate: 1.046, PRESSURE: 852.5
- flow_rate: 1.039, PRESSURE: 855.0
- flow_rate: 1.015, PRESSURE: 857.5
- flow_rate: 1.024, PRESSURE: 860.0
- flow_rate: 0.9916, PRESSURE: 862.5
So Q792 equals 1.19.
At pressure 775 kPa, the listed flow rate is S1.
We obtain 1.113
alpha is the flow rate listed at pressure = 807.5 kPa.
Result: 1.059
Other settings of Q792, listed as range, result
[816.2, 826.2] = 0.981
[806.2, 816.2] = 1.02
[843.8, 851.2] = 1.02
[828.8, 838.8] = 0.978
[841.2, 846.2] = 0.999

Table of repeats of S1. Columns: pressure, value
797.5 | 1.177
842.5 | 0.9799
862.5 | 0.9916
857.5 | 1.015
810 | 1.003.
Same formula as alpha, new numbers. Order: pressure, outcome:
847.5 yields 1.037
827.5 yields 0.9897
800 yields 1.09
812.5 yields 1.028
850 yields 0.9903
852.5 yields 1.046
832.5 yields 0.9668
